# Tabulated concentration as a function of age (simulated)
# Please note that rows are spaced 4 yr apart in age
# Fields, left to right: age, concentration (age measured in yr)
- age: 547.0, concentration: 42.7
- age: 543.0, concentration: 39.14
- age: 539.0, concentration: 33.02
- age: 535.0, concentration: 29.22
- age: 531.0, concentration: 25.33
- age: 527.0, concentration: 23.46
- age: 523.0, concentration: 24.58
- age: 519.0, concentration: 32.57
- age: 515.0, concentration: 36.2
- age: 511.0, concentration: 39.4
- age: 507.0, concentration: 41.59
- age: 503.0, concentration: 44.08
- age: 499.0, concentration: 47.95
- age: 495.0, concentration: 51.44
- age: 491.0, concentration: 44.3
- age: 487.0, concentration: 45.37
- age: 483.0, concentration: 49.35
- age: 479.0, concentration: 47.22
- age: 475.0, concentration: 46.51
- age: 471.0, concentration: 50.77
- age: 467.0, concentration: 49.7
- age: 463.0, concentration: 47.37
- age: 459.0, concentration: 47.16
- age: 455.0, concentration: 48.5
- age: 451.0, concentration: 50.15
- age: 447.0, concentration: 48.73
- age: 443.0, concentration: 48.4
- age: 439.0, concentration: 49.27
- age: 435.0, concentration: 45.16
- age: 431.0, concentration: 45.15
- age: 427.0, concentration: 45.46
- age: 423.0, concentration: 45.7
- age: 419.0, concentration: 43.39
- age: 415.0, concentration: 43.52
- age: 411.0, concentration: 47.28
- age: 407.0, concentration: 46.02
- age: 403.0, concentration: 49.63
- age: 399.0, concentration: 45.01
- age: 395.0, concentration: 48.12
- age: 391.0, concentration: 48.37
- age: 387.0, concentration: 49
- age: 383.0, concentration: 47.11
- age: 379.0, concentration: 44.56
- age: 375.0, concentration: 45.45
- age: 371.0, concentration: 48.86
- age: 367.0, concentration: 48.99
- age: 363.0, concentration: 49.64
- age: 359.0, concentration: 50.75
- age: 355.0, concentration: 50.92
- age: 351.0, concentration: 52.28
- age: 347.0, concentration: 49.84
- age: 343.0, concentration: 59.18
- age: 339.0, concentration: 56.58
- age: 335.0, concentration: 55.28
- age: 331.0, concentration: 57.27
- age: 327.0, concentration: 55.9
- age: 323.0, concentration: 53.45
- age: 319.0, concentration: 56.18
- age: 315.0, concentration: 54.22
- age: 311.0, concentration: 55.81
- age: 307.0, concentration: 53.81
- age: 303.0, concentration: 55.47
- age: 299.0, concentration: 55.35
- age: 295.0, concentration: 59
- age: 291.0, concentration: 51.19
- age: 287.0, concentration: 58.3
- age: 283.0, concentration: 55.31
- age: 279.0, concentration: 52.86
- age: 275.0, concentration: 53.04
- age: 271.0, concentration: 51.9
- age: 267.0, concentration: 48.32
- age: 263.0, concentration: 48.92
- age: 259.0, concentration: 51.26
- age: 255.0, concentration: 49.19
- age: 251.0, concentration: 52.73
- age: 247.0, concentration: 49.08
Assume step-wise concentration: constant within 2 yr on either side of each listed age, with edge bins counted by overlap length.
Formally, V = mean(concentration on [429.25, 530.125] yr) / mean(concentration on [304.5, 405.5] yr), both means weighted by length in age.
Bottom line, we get 0.85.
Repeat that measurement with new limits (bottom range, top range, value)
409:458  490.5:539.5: 0.78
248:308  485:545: 0.70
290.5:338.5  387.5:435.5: 0.83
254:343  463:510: 0.87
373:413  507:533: 0.66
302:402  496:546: 0.68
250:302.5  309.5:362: 1.03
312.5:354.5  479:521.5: 0.79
